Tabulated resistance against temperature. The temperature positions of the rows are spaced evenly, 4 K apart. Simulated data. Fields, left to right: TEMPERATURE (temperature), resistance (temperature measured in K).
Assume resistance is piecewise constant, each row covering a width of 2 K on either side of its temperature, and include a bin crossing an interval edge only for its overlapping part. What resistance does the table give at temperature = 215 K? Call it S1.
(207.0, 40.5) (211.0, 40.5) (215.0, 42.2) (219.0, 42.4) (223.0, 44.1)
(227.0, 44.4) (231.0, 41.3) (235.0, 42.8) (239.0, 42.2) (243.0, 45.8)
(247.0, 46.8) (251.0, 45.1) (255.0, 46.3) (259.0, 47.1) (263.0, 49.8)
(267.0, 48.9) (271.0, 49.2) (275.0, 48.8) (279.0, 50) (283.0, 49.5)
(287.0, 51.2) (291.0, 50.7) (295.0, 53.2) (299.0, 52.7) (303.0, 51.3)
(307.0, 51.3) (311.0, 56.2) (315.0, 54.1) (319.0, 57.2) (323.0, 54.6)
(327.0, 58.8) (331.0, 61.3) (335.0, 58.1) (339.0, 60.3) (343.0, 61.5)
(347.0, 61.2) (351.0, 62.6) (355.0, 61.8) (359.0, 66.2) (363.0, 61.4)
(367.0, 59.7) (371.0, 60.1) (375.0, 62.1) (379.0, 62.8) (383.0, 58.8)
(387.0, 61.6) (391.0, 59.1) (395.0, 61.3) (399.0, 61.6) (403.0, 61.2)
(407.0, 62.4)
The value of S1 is 42.2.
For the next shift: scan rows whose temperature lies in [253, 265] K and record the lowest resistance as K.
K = 46.3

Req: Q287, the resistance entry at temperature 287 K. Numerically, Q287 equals 51.2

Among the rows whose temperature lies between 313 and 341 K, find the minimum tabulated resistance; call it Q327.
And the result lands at 54.1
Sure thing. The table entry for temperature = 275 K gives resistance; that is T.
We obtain 48.8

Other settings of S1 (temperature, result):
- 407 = 62.4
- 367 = 59.7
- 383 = 58.8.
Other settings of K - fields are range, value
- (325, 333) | 58.8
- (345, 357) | 61.2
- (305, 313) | 51.3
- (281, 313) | 49.5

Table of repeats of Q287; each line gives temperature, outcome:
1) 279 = 50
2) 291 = 50.7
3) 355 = 61.8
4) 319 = 57.2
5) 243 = 45.8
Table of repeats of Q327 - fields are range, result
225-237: 41.3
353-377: 59.7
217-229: 42.4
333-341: 58.1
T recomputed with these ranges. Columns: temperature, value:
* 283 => 49.5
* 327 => 58.8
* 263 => 49.8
